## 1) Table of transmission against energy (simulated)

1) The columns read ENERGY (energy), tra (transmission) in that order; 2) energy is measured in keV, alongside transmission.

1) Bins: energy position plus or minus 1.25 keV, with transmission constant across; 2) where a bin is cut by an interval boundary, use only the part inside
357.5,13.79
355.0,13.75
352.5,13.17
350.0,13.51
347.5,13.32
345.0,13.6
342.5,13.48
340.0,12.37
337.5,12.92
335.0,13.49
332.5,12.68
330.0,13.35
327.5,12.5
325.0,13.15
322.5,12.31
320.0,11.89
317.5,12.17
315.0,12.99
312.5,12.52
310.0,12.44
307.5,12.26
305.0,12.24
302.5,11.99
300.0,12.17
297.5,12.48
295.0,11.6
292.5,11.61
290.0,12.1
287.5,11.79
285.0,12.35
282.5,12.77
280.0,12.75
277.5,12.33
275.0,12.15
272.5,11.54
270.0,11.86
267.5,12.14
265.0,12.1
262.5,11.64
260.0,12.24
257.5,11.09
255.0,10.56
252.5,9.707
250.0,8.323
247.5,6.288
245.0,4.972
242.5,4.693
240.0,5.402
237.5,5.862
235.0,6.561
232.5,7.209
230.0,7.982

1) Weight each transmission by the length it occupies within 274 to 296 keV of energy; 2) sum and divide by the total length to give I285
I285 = 12.2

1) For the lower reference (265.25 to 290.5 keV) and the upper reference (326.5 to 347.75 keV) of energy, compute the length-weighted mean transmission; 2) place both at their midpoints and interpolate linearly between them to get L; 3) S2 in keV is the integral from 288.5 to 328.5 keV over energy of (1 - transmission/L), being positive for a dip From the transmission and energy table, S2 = 1.2 keV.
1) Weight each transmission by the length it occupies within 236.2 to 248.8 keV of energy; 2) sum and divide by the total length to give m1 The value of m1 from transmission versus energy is 5.46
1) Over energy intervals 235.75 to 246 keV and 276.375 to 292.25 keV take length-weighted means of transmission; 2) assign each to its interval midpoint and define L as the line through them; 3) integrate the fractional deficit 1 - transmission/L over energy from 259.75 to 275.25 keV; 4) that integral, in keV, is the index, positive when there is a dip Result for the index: -3.9 keV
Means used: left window 5.3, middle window 11.9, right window 12.3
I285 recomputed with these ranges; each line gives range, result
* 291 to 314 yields 12.2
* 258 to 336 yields 12.3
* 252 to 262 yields 11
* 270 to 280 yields 12.1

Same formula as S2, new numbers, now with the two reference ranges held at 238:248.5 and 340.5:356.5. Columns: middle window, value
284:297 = -4.3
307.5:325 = -2.4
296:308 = -2.9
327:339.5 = -0.7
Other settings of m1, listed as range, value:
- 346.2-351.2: 13.4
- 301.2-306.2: 12.1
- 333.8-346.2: 13.2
